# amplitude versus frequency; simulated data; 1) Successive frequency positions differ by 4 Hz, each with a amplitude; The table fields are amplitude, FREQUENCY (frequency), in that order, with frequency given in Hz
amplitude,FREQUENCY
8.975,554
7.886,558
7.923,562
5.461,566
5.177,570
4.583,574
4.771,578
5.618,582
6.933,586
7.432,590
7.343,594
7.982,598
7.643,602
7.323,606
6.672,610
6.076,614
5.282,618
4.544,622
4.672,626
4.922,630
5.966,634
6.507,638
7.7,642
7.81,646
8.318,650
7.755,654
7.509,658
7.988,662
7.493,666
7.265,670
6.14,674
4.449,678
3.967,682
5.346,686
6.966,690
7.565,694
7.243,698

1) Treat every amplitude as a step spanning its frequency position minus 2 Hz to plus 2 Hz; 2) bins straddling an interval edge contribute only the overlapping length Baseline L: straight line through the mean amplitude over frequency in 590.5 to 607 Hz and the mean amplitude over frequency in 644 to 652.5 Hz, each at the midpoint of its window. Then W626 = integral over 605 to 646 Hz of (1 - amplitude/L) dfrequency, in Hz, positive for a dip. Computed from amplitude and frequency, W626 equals 9.5 Hz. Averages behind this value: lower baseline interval 7.58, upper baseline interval 8.05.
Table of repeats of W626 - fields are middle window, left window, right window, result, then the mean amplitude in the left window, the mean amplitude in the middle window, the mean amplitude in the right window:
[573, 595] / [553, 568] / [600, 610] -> 3.7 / 7.47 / 6.13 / 7.32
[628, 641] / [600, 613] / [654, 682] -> 1.8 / 7.13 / 5.94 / 6.67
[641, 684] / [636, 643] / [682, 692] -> -3.3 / 7.02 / 6.93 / 5.72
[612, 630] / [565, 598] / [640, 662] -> 4.9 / 6.05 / 5.12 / 7.83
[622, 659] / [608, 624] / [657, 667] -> 0.8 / 5.64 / 6.65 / 7.7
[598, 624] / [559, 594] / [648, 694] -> -0.3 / 6.12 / 6.39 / 6.69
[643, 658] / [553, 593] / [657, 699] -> -3.2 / 6.44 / 7.88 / 6.5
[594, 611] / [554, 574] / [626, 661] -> -1.6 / 6.65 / 7.44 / 6.95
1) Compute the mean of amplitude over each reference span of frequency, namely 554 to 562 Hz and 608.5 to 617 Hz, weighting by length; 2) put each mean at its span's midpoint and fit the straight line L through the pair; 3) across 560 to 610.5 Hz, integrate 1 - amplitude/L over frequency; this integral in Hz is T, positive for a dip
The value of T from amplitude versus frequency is 4.19 Hz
